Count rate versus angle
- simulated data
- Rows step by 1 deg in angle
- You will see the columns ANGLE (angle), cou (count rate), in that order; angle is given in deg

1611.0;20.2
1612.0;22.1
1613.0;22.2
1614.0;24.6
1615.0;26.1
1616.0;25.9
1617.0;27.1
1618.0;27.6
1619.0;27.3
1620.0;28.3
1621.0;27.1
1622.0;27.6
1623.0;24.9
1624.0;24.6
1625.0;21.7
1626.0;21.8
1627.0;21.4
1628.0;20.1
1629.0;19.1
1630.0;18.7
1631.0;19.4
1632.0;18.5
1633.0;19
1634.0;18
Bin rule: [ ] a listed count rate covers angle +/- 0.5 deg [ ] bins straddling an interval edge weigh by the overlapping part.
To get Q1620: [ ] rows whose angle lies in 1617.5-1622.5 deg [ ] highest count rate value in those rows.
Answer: 28.3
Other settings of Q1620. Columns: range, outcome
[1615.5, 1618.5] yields 27.6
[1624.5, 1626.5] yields 21.8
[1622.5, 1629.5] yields 24.9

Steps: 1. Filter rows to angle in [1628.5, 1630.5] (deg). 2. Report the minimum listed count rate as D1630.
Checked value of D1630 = 18.7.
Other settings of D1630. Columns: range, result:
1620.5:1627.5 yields 21.4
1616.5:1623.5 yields 24.9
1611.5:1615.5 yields 22.1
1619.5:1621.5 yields 27.1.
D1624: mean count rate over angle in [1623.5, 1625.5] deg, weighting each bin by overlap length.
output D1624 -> 23.1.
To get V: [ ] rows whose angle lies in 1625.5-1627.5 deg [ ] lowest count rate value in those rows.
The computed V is 21.4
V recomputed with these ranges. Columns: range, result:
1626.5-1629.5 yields 19.1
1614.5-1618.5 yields 25.9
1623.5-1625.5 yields 21.7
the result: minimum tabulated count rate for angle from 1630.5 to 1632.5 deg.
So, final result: 18.5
